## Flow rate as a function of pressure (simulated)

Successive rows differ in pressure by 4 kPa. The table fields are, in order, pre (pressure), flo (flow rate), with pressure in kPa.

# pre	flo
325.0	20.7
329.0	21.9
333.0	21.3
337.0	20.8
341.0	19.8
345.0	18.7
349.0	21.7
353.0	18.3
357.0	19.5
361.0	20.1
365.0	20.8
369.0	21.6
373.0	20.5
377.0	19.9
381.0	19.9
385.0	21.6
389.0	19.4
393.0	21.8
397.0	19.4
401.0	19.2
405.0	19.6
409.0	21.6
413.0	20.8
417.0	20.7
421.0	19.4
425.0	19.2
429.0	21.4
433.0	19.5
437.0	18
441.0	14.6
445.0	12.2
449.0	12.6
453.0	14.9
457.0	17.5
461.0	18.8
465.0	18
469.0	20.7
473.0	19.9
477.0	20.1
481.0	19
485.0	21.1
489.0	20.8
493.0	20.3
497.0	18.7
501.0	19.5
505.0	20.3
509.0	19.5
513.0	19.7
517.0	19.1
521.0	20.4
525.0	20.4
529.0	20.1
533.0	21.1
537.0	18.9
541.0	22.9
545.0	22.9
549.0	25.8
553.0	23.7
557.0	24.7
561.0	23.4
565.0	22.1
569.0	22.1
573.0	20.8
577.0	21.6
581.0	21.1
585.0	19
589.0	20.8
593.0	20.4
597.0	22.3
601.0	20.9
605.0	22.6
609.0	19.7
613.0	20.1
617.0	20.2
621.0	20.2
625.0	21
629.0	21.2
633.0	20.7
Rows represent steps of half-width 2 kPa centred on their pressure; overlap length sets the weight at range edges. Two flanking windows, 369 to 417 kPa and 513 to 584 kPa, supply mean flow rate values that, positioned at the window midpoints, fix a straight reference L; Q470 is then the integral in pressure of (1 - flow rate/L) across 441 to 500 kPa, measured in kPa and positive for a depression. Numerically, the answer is 8.4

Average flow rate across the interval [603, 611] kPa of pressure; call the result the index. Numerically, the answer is 21.1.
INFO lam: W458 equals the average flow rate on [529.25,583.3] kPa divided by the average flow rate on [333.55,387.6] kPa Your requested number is 1.1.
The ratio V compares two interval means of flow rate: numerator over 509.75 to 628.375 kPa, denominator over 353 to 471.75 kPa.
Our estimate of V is 1.1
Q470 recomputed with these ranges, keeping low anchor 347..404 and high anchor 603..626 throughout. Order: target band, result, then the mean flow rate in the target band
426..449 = 4.0 kPa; 16.8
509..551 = -1.2 kPa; 21.1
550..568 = -2.6 kPa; 23.5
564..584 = -0.8 kPa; 21.4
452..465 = 1.9 kPa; 17.4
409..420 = -0.3 kPa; 20.8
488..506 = 0.5 kPa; 19.9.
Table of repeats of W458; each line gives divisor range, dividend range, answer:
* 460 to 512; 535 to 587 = 1.12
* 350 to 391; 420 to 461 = 0.84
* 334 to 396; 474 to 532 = 0.98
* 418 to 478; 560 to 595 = 1.19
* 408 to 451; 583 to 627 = 1.14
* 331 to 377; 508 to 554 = 1.05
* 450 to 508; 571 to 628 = 1.08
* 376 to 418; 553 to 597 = 1.07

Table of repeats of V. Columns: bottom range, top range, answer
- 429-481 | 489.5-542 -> 1.15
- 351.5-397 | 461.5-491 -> 0.98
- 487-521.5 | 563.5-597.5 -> 1.06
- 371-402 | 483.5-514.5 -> 0.99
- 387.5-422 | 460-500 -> 0.98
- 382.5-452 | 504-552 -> 1.11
